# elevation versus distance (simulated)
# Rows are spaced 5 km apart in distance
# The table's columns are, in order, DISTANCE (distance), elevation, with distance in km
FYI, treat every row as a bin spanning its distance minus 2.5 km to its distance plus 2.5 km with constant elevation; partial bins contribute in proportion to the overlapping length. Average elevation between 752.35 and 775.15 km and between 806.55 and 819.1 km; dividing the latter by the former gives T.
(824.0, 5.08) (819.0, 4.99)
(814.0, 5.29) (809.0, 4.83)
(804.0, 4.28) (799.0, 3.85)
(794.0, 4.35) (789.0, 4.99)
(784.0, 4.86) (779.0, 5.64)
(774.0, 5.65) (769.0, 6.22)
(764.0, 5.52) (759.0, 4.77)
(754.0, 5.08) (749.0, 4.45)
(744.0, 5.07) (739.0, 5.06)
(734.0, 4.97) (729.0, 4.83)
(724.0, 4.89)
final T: 0.93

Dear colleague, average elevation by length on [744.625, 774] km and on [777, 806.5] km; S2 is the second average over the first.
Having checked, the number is 0.89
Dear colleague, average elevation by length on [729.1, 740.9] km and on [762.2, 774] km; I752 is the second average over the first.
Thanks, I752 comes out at 1.2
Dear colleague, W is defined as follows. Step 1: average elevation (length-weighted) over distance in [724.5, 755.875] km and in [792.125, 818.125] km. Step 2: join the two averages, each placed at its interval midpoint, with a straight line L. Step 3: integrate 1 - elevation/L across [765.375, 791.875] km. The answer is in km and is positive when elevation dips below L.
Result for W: -4.27 km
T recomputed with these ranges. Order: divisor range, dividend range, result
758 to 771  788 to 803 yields 0.78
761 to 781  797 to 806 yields 0.71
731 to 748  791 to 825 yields 0.94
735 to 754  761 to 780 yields 1.17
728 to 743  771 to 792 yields 1.06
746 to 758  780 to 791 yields 1.05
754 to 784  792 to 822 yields 0.84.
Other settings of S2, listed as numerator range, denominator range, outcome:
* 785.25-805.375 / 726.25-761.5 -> 0.90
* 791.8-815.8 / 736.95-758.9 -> 0.92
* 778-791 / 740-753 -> 1.06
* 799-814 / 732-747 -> 0.91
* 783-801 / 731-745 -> 0.90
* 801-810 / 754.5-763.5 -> 0.89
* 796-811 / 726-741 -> 0.87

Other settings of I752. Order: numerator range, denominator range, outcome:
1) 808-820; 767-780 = 0.87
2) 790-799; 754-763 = 0.87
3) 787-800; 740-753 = 0.92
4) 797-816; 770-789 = 0.85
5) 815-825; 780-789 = 1.01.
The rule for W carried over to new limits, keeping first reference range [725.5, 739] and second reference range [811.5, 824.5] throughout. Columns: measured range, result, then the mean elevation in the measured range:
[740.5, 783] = -2.38 km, 5.28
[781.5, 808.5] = 3.08 km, 4.49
